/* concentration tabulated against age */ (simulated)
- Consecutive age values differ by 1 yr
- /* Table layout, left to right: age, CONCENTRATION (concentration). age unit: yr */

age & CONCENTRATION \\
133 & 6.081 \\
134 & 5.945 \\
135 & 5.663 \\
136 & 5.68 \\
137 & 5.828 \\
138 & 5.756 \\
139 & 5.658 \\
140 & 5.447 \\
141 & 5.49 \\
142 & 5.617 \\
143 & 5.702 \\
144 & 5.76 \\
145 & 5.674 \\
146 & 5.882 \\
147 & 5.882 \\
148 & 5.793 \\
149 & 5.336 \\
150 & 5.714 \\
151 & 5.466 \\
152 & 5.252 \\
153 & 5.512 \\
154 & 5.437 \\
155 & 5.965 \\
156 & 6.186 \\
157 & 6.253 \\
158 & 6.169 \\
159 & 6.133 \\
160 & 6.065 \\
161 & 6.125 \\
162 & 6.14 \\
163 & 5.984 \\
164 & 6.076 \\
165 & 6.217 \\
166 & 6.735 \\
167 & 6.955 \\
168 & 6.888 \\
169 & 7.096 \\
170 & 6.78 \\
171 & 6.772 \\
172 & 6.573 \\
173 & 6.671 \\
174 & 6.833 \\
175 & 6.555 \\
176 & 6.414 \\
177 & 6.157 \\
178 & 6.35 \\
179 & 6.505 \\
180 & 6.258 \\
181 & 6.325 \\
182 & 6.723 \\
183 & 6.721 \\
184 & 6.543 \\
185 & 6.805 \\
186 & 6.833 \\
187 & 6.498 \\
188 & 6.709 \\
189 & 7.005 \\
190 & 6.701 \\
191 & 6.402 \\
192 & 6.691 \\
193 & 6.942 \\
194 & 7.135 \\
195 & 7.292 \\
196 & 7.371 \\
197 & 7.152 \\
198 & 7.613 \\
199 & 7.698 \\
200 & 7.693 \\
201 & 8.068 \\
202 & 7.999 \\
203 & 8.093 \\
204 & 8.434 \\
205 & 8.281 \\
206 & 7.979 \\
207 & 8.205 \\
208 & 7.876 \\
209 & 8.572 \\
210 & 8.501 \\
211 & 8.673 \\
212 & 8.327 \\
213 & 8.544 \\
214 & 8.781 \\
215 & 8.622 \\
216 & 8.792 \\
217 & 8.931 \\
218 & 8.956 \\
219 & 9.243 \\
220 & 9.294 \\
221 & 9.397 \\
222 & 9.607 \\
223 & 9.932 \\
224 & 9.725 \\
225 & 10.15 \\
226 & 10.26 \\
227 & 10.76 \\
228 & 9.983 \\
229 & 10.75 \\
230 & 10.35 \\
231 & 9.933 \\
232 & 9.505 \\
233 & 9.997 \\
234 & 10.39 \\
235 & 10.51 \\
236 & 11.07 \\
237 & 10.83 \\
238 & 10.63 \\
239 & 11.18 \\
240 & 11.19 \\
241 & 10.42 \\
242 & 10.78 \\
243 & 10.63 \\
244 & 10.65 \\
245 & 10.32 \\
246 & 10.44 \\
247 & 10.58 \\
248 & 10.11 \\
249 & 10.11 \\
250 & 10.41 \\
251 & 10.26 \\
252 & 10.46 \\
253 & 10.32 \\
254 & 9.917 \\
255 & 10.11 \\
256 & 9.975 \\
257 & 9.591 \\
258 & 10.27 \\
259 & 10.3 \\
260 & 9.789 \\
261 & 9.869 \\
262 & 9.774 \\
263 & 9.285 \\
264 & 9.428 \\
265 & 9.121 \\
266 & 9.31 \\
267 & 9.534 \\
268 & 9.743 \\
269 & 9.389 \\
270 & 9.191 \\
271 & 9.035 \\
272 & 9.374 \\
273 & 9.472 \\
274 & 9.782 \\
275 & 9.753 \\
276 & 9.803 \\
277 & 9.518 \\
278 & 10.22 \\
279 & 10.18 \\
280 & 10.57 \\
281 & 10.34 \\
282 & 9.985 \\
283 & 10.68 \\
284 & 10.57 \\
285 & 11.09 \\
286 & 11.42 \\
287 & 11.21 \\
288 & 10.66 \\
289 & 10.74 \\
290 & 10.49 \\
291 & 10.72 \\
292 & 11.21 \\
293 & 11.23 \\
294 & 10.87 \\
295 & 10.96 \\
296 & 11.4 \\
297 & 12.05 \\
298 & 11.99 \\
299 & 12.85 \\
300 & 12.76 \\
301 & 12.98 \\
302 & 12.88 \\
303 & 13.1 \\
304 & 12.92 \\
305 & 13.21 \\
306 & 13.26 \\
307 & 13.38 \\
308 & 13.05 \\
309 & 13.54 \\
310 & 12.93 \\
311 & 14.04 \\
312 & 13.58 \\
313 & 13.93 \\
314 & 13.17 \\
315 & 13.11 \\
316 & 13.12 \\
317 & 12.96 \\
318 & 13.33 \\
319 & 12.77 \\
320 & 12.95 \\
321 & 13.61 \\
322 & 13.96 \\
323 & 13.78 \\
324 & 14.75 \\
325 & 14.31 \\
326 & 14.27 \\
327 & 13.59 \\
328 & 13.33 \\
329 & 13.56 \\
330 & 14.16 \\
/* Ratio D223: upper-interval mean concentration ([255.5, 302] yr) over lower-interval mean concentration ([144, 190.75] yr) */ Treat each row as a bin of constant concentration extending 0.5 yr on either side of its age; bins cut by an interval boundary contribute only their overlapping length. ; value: 1.7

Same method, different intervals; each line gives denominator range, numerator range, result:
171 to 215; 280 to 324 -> 1.69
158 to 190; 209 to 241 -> 1.50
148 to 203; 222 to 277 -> 1.53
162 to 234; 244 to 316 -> 1.40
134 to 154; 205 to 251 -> 1.73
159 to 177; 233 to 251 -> 1.63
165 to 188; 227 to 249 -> 1.58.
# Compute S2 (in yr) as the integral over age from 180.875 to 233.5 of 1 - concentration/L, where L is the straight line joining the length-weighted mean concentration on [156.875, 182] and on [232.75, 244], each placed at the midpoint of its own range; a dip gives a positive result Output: 3.1 yr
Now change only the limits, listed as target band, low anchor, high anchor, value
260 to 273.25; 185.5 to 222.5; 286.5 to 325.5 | 1.7 yr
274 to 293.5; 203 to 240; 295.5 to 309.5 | 2.5 yr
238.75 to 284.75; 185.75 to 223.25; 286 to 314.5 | 2.2 yr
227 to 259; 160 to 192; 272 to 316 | -3.2 yr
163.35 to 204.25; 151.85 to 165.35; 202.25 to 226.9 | 2.1 yr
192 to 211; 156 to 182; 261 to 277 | -1.0 yr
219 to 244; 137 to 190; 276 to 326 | -3.0 yr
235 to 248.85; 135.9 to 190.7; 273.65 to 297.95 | -2.4 yr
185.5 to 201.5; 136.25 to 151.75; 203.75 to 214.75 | 1.3 yr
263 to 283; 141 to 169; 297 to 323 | 3.1 yr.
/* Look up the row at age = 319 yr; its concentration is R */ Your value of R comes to 12.77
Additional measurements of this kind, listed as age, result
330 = 14.16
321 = 13.61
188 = 6.709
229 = 10.75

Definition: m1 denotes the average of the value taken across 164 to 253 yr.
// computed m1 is 8.48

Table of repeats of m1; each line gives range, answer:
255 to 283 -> 9.75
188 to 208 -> 7.5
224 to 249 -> 10.5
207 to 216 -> 8.49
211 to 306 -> 10.3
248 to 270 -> 9.85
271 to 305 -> 11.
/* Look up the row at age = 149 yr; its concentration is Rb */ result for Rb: 5.336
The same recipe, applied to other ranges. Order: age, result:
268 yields 9.743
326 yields 14.27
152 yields 5.252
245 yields 10.32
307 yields 13.38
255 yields 10.11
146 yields 5.882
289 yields 10.74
